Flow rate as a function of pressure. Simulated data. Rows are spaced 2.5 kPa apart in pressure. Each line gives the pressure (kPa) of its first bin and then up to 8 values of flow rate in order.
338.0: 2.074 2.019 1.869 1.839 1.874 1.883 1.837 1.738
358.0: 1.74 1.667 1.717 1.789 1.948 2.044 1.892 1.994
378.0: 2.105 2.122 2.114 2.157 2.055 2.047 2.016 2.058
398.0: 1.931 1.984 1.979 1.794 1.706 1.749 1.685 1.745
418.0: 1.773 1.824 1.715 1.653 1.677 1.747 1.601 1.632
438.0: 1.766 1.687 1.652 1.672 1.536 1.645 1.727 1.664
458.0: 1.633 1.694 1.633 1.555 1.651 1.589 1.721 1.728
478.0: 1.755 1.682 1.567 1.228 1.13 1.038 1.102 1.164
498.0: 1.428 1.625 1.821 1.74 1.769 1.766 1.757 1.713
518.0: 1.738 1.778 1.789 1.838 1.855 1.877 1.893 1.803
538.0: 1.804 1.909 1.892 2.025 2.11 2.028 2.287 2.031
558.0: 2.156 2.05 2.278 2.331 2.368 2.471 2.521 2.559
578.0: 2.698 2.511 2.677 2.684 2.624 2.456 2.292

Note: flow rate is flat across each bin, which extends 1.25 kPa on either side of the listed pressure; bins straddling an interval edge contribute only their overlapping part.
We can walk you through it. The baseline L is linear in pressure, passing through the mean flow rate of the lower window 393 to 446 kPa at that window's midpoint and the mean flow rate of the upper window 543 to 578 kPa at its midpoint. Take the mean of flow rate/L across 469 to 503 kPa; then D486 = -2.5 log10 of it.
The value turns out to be 0.340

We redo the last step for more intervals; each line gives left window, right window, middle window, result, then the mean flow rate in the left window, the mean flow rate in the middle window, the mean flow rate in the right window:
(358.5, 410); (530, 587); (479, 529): 0.332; 1.95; 1.58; 2.22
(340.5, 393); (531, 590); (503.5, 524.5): 0.227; 1.93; 1.76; 2.25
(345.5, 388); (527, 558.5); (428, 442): 0.151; 1.92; 1.69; 1.97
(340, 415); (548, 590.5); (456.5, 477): 0.276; 1.91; 1.65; 2.39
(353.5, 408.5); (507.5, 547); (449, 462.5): 0.131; 1.94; 1.67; 1.83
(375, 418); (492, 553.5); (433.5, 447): 0.131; 1.95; 1.67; 1.78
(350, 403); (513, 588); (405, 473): 0.195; 1.95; 1.68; 2.13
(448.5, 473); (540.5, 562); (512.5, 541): 0.081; 1.64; 1.81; 2.07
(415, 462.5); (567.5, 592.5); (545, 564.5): 0.131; 1.68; 2.13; 2.55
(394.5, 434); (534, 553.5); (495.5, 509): 0.175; 1.79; 1.63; 1.97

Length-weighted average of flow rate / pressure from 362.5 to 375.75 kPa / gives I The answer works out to 1.9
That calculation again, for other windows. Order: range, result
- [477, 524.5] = 1.56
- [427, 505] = 1.57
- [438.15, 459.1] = 1.66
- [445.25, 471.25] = 1.64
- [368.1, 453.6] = 1.84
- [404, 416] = 1.74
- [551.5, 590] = 2.41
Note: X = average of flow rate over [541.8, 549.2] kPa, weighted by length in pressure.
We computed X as 2.01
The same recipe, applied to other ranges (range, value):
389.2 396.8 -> 2.04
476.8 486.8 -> 1.55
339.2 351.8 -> 1.9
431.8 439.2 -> 1.67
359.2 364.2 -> 1.69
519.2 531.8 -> 1.83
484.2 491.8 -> 1.13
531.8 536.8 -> 1.85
